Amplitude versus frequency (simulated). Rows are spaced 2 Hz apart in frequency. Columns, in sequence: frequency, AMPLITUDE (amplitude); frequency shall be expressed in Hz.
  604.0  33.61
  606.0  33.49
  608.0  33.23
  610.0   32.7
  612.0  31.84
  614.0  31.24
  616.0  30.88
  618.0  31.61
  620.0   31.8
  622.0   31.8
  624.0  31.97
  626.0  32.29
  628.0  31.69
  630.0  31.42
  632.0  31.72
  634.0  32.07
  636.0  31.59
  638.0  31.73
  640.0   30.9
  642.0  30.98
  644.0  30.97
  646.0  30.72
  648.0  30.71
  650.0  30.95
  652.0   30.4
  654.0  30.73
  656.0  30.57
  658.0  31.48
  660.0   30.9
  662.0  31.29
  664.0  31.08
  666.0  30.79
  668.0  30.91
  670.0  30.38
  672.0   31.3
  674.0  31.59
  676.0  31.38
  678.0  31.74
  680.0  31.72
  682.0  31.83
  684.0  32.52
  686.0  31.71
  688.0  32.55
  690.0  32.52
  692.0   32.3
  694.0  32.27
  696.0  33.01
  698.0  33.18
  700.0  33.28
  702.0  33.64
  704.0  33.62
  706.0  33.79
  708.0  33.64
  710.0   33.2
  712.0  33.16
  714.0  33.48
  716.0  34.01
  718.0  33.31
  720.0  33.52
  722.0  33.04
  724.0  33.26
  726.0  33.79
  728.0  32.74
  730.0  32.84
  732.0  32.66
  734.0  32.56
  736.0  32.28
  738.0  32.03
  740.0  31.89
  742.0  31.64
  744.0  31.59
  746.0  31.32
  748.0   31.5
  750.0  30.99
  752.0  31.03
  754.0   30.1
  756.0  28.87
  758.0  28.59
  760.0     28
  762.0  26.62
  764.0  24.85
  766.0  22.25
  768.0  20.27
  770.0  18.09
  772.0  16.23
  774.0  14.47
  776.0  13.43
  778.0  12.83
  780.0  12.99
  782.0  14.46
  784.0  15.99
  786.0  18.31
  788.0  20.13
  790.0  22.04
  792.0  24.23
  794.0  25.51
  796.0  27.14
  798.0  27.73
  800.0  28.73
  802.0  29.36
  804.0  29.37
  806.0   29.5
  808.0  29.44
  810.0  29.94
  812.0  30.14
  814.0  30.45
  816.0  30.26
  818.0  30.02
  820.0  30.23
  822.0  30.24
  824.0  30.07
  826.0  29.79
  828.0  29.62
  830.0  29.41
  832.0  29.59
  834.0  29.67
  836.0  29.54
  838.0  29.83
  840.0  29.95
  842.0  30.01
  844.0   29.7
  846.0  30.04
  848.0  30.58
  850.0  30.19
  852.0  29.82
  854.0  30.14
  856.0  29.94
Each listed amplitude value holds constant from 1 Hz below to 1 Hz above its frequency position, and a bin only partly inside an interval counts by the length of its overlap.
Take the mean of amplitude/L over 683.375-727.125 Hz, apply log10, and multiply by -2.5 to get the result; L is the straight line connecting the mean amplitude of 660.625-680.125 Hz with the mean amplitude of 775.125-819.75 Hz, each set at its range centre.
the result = -0.13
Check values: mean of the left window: 31.2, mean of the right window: 24.3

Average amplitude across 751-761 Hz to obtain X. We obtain 29.3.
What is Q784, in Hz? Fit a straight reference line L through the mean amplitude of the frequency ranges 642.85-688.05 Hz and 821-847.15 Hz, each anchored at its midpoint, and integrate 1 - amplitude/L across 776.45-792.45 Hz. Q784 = 6.9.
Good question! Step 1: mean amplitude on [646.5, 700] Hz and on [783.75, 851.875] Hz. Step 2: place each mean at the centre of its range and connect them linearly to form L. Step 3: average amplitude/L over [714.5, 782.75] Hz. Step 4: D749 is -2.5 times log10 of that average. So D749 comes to 0.10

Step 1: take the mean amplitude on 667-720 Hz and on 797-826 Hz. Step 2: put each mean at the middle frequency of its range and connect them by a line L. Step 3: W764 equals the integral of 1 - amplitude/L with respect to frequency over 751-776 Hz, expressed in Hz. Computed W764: 5.8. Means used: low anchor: 32.6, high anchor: 29.7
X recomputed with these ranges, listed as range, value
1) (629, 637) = 31.7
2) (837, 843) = 29.9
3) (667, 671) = 30.6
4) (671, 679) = 31.5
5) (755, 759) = 28.7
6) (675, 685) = 31.8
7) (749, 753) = 31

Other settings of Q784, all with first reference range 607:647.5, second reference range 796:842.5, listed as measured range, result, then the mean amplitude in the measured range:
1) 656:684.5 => -0.1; 31.3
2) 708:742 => -2.6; 33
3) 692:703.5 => -0.8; 33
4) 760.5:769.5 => 2.0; 23.4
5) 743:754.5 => -0.3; 31.1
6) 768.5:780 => 5.7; 15.1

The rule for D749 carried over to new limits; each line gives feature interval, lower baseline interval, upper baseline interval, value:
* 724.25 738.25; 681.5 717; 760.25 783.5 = -0.23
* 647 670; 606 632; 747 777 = -0.04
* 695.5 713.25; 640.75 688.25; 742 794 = -0.19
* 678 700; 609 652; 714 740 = 0.00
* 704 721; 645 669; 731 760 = -0.08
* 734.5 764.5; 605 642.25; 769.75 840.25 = -0.11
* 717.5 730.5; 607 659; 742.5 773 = -0.18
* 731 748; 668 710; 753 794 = -0.25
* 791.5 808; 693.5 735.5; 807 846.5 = 0.10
